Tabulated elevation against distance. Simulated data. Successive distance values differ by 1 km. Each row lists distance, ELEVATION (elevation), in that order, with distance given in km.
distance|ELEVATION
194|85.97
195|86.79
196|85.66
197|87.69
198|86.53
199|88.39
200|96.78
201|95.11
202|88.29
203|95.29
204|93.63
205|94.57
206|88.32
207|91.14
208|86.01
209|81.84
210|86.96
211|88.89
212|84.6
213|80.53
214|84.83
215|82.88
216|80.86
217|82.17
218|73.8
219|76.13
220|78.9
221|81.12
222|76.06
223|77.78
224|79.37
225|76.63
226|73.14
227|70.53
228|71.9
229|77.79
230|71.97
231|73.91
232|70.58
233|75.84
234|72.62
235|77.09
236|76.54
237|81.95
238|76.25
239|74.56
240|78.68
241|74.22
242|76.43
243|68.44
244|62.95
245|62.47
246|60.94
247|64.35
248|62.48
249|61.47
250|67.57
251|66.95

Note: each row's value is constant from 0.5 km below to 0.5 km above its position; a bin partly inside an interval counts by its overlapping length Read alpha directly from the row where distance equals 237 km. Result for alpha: 81.95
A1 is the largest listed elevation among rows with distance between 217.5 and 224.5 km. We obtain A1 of 81.12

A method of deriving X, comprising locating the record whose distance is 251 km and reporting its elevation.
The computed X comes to 66.95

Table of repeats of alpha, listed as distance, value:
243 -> 68.44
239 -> 74.56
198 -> 86.53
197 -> 87.69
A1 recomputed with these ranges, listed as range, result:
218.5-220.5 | 78.9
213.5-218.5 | 84.83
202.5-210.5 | 95.29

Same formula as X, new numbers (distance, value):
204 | 93.63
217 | 82.17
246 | 60.94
